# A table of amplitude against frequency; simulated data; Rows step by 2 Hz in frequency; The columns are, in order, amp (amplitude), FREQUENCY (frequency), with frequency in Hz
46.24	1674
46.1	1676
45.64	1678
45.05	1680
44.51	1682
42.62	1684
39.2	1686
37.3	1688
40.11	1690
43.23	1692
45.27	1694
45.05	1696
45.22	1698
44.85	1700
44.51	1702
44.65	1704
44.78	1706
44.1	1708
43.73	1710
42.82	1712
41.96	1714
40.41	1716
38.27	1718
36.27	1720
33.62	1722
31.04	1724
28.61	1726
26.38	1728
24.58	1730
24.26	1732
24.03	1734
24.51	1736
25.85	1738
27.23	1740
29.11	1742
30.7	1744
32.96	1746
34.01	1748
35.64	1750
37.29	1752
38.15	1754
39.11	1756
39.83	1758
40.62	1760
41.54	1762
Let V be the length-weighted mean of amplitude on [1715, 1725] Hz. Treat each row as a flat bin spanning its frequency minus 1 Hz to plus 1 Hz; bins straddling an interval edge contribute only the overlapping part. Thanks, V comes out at 35.9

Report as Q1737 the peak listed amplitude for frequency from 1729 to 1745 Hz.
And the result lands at 30.7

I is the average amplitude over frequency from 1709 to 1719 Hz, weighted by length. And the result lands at 41.4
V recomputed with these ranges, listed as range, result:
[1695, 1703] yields 44.9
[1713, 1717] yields 41.2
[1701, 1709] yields 44.5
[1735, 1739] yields 25.2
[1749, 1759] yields 38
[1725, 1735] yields 25.6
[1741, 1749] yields 31.7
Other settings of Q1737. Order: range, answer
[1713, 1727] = 41.96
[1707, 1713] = 44.1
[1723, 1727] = 31.04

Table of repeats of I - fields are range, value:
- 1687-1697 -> 42.2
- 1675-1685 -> 44.8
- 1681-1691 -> 40.7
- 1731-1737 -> 24.3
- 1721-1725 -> 32.3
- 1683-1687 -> 40.9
